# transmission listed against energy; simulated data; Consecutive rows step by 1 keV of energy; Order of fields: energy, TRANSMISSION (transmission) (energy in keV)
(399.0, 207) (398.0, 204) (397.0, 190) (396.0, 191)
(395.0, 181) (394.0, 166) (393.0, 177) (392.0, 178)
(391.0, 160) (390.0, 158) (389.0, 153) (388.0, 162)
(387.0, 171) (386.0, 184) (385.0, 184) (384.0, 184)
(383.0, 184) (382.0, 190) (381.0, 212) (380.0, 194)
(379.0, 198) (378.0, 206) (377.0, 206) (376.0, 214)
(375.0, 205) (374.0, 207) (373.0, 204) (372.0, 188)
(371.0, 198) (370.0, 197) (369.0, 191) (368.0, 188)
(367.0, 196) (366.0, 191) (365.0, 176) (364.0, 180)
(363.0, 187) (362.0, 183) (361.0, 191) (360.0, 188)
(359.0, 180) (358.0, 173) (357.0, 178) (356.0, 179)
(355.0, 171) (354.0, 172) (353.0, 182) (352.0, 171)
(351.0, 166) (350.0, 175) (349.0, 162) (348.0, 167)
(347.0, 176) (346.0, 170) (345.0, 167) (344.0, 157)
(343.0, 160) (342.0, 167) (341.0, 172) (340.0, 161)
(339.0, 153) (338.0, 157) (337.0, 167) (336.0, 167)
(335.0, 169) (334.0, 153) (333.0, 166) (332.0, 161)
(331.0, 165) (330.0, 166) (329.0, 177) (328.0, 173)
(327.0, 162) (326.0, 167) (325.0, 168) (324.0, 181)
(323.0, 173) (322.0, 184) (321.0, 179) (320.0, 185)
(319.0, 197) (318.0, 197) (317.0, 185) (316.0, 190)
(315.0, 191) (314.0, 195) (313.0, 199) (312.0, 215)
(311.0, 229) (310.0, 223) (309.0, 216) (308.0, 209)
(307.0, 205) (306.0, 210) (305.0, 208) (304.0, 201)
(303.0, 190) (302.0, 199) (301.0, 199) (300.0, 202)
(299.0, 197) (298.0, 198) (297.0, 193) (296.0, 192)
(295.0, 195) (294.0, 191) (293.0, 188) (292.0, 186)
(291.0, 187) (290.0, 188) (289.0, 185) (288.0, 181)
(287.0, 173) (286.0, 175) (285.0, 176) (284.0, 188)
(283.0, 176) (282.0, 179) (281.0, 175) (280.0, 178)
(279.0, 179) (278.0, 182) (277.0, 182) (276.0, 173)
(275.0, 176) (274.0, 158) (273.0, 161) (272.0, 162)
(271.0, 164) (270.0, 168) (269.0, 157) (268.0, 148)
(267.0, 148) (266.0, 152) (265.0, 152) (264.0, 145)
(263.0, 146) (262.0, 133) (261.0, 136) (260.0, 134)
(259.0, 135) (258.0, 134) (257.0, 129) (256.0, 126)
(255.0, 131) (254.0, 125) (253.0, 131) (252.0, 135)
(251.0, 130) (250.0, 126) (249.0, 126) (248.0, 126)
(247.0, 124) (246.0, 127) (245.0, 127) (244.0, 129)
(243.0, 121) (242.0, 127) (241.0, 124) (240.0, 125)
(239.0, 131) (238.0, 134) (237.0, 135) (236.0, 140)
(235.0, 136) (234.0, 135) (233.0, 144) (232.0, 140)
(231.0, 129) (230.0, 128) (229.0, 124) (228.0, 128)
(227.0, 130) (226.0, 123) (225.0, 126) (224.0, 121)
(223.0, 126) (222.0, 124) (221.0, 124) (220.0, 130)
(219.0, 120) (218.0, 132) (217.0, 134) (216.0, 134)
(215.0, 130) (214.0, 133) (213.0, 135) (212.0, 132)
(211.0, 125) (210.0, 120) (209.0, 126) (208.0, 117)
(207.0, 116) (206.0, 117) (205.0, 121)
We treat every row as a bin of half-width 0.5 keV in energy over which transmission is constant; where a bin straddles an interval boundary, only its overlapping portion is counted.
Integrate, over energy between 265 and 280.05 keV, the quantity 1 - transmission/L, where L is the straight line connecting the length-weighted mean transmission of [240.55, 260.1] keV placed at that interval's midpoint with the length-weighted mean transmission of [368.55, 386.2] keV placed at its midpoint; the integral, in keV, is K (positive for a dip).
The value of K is -2.64 keV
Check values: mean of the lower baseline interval 128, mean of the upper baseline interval 197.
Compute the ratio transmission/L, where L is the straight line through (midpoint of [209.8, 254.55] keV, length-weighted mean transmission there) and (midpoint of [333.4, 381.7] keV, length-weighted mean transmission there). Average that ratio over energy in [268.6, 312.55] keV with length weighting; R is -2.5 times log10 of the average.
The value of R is -0.22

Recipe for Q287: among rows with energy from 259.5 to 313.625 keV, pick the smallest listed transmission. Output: 133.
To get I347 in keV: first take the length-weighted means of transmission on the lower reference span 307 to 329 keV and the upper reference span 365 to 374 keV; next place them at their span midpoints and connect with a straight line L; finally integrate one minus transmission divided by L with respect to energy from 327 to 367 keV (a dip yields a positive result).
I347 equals 4.4 keV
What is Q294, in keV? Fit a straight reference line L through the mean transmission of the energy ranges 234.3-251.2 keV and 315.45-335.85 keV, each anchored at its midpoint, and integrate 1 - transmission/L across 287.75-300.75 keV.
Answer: -2.8 keV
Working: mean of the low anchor 129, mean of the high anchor 175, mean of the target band 191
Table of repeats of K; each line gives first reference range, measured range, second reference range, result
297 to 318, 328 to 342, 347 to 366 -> 1.8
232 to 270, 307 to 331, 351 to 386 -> -3.4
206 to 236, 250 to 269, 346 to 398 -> 0.7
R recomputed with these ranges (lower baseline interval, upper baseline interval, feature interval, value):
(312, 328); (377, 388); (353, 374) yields 0.01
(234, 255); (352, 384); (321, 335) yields 0.01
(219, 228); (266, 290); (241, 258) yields 0.16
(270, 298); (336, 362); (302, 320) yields -0.16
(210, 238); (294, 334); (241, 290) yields 0.05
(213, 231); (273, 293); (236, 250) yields 0.14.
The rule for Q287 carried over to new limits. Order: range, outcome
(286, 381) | 153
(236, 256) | 121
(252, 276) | 125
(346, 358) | 162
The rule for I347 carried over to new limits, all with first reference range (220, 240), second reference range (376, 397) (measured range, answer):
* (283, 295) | -2.68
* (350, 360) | -0.18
